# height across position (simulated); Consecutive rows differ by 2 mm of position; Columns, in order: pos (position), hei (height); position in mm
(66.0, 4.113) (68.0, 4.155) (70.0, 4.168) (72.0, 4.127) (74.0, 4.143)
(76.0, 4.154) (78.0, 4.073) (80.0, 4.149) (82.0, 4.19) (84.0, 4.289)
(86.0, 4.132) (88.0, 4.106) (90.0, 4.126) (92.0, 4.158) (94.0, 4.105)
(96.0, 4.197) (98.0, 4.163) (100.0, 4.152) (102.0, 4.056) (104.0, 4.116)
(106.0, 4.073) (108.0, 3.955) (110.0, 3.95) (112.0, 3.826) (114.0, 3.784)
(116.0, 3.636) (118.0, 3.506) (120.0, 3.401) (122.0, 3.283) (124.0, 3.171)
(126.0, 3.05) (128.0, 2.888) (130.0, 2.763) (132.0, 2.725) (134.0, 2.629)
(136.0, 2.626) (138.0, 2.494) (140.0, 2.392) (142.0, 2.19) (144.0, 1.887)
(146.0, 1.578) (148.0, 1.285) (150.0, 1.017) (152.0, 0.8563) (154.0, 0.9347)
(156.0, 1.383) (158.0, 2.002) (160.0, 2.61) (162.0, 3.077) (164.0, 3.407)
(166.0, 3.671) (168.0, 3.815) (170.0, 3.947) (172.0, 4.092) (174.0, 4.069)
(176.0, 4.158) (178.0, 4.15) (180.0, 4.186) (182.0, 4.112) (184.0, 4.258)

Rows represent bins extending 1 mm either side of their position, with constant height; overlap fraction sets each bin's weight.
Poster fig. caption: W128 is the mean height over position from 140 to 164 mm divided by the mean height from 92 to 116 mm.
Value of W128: 0.4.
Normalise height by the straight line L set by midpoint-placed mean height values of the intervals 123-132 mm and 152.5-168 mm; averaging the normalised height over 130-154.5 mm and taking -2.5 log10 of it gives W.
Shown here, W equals 0.38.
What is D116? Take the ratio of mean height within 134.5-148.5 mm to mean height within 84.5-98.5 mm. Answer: 0.51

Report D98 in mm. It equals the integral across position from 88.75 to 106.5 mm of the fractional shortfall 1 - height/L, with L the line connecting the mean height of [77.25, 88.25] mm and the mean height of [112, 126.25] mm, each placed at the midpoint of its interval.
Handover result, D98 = -1.19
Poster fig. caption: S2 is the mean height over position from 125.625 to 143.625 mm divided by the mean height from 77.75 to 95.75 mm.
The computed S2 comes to 0.63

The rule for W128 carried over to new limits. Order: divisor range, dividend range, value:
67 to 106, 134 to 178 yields 0.62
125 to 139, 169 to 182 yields 1.50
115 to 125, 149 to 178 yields 0.83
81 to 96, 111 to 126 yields 0.84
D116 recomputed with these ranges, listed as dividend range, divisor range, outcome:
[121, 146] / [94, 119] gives 0.66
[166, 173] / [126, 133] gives 1.38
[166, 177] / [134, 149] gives 1.90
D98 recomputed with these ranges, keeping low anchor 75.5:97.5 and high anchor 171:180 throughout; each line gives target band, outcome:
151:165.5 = 7.14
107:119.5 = 1.16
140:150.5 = 6.20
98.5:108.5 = 0.16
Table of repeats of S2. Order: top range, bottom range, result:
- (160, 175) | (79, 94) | 0.88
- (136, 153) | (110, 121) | 0.48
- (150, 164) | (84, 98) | 0.45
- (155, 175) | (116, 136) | 1.05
